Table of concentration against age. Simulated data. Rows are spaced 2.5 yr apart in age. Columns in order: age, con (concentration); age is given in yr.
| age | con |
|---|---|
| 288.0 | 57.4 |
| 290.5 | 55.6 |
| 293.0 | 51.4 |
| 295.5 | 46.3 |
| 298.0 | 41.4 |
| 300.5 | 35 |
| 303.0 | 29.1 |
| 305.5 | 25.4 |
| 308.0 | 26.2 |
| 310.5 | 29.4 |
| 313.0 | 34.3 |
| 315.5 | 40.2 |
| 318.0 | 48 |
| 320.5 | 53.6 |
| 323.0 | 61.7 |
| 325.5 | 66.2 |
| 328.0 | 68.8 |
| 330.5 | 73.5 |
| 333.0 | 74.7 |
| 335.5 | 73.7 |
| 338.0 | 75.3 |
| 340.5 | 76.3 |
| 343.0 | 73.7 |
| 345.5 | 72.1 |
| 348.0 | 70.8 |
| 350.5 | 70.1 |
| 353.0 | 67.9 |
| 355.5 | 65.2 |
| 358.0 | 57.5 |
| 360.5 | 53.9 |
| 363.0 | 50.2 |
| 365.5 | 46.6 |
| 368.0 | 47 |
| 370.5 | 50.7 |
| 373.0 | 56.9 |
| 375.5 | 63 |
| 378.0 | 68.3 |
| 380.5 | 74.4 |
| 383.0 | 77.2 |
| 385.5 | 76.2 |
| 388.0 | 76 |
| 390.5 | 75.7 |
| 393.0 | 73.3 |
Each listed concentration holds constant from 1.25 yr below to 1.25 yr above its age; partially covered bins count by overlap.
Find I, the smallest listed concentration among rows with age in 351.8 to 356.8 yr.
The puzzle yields 65.2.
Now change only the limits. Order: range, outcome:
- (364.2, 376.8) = 46.6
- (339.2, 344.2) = 73.7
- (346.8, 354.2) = 67.9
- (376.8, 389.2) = 68.3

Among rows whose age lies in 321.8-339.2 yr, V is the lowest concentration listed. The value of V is 61.7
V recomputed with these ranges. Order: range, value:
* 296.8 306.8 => 25.4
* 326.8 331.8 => 68.8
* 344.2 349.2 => 70.8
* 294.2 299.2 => 41.4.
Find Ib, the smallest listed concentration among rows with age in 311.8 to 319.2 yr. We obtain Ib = 34.3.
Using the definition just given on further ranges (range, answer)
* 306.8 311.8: 26.2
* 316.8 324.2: 48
